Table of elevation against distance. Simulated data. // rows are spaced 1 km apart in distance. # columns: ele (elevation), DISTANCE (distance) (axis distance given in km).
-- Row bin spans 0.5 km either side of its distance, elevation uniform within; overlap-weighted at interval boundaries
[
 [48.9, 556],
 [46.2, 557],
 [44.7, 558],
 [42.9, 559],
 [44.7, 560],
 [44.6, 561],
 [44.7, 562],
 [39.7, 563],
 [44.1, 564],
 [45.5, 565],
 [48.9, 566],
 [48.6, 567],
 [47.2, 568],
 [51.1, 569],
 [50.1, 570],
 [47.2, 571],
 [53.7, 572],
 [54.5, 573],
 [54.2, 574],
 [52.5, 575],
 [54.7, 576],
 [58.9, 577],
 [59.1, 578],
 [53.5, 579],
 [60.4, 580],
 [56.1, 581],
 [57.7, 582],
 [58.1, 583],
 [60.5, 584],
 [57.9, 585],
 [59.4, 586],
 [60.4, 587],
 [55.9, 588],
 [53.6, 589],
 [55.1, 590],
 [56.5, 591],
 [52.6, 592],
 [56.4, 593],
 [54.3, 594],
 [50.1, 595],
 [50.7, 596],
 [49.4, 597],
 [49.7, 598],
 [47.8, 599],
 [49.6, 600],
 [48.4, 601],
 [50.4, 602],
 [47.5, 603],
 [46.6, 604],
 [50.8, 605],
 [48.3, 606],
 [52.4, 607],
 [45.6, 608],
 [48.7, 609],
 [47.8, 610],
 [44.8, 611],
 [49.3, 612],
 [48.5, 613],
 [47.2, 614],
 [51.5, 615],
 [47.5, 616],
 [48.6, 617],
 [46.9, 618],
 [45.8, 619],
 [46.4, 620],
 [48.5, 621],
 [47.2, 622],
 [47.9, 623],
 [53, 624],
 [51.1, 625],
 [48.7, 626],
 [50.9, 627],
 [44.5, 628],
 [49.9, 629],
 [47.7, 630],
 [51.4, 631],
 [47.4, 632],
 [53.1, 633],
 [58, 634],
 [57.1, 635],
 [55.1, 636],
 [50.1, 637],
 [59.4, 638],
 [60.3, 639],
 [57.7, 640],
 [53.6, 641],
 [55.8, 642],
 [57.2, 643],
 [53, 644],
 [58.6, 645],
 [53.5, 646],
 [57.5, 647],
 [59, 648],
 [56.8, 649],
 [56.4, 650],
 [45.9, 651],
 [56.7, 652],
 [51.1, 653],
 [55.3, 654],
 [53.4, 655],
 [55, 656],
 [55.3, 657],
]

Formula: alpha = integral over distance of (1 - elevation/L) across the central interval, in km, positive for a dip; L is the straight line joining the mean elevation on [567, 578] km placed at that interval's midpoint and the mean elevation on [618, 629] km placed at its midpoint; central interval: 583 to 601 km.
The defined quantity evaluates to -1.09 km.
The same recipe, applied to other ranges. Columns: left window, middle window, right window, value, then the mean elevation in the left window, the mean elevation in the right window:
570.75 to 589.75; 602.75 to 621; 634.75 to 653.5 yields 2.6 km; 56.3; 55.5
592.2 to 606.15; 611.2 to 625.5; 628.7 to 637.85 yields 0.8 km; 50.1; 52.5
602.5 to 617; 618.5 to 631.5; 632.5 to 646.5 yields 0.9 km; 48.3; 55.9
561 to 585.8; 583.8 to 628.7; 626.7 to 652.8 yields 2.3 km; 52.4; 54.1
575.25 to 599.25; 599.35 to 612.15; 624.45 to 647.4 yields 1.5 km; 55.4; 53.5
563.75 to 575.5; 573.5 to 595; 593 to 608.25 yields -2.8 km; 49.9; 49.7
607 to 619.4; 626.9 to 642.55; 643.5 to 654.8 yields -0.4 km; 47.9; 54.9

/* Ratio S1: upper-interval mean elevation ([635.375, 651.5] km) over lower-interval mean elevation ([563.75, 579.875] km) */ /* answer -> 1.07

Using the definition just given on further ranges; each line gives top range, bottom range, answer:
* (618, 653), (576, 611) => 0.99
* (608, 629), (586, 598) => 0.89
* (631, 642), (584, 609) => 1.06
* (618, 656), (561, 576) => 1.08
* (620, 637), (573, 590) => 0.89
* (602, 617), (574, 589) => 0.85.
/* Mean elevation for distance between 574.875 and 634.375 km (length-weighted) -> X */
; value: 51.5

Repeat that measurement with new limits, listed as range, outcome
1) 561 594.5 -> 53.3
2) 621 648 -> 53.1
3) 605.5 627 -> 48.4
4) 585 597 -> 54.9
